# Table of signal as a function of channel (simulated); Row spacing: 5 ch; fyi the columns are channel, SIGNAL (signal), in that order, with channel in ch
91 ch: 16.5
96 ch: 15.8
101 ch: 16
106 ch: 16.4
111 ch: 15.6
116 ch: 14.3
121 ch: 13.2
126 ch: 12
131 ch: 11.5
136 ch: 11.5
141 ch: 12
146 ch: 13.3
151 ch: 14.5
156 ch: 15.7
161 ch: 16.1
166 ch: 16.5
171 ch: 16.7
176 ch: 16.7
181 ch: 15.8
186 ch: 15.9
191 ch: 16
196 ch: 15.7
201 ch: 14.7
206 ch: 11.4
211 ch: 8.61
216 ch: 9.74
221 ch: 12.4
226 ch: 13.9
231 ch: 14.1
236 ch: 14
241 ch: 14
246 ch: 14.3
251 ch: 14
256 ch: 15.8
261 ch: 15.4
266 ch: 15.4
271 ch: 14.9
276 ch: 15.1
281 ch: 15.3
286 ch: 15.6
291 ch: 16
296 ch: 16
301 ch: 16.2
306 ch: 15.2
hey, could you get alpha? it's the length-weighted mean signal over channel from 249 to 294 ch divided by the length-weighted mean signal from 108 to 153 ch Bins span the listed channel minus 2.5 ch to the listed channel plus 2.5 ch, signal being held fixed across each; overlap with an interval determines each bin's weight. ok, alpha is 1.17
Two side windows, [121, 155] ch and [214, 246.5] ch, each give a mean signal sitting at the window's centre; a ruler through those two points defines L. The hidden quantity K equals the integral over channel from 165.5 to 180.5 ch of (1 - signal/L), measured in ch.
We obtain -4.3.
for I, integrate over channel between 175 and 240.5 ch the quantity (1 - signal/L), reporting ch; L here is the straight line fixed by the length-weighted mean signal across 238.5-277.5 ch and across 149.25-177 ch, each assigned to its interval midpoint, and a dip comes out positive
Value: 7.6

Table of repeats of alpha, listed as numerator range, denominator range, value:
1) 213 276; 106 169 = 1.00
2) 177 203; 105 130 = 1.12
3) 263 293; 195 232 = 1.24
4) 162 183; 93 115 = 1.04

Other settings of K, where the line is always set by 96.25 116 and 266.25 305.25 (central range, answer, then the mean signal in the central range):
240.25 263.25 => 1.3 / 14.7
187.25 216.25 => 4.8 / 13.1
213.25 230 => 3.7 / 12.1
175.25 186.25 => -0.3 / 16.1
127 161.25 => 5.3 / 13.3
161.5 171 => -0.5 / 16.5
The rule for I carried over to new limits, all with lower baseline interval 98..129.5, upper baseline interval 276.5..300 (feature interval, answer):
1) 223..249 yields 2.23 ch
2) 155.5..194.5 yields -3.30 ch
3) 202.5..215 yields 3.96 ch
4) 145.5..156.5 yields 0.20 ch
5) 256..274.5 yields 0.29 ch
